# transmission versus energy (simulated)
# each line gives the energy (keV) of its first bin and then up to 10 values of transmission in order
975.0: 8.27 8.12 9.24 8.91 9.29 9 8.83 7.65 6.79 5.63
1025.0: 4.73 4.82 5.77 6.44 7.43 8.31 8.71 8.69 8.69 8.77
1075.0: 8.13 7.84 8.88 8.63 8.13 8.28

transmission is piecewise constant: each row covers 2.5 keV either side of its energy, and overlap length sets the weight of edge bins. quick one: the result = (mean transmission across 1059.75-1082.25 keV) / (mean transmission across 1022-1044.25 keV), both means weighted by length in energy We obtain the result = 1.5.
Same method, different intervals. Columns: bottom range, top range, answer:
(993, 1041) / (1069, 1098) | 1.22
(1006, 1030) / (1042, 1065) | 1.33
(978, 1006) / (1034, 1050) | 0.77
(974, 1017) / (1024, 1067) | 0.84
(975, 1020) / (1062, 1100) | 1.01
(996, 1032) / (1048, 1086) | 1.23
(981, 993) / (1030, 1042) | 0.65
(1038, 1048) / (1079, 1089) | 1.21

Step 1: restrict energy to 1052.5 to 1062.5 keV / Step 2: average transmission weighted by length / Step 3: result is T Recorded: 8.7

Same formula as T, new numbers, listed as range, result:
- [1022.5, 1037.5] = 5.11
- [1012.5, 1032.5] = 5.49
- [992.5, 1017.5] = 8.31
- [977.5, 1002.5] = 8.91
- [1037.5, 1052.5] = 7.39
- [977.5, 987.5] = 8.68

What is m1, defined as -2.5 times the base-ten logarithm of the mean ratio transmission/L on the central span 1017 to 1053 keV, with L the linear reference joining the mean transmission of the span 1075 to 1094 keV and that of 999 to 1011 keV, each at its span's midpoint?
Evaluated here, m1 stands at 0.338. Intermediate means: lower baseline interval 8.54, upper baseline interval 8.38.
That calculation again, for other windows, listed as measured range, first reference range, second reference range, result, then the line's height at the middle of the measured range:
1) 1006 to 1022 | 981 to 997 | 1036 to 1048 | 0.16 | 8.01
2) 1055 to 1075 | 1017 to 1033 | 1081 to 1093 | -0.17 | 7.38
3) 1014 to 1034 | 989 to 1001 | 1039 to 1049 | 0.42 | 7.98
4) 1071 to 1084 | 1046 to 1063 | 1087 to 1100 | 0.03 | 8.42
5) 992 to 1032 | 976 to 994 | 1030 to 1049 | 0.08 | 7.62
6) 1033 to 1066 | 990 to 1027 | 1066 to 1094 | 0.05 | 8.07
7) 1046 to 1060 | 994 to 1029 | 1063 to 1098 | -0.06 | 7.95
